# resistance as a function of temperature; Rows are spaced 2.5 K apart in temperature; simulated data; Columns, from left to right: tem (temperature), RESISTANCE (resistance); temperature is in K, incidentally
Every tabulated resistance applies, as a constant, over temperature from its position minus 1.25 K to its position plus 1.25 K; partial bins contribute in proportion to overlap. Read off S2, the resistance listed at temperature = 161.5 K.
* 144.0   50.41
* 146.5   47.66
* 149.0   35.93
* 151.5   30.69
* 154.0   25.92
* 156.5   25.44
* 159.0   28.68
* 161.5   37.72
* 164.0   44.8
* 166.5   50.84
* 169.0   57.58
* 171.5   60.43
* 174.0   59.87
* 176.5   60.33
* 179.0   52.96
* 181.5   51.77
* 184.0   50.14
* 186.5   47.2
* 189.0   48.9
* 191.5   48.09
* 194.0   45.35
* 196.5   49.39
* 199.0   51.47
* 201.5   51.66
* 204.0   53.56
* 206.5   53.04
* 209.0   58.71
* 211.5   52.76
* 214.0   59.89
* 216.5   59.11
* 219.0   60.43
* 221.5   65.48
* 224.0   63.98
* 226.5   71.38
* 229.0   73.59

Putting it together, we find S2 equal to 37.72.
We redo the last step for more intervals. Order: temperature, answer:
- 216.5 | 59.11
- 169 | 57.58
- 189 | 48.9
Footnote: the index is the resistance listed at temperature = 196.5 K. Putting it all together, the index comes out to 49.39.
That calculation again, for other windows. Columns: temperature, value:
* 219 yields 60.43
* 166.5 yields 50.84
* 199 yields 51.47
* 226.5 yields 71.38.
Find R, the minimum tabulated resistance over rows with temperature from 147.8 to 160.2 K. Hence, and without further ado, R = 25.44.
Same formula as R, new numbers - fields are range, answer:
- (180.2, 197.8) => 45.35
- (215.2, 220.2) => 59.11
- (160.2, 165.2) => 37.72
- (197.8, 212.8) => 51.47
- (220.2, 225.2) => 63.98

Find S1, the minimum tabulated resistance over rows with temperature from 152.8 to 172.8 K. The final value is 25.44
